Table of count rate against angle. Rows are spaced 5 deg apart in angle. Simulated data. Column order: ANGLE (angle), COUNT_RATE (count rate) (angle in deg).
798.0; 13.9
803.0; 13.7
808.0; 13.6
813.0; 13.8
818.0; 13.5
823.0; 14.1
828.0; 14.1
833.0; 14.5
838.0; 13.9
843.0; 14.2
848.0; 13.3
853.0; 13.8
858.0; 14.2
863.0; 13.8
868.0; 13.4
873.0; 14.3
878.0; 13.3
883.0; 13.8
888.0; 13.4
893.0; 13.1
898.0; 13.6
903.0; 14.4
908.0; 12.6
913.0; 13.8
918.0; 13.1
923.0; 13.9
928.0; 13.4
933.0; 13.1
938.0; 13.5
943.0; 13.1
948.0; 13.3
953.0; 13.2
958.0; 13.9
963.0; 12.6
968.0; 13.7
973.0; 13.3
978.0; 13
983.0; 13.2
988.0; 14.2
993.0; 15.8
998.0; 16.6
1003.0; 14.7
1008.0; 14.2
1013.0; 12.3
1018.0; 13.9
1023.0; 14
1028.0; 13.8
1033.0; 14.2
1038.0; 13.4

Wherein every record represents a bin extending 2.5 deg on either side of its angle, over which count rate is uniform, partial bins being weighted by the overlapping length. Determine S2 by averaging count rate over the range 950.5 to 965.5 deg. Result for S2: 13.2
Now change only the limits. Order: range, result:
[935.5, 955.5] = 13.3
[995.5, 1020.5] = 14.3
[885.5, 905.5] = 13.6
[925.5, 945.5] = 13.3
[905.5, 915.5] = 13.2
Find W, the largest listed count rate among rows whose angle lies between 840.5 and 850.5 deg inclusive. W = 14.2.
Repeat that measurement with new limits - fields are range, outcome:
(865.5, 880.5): 14.3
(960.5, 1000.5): 16.6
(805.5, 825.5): 14.1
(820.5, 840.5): 14.5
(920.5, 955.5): 13.9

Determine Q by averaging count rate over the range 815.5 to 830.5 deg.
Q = 13.9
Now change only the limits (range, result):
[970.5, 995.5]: 13.9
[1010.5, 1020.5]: 13.1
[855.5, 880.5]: 13.8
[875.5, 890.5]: 13.5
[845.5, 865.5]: 13.8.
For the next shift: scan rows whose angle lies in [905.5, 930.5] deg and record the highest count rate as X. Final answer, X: 13.9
